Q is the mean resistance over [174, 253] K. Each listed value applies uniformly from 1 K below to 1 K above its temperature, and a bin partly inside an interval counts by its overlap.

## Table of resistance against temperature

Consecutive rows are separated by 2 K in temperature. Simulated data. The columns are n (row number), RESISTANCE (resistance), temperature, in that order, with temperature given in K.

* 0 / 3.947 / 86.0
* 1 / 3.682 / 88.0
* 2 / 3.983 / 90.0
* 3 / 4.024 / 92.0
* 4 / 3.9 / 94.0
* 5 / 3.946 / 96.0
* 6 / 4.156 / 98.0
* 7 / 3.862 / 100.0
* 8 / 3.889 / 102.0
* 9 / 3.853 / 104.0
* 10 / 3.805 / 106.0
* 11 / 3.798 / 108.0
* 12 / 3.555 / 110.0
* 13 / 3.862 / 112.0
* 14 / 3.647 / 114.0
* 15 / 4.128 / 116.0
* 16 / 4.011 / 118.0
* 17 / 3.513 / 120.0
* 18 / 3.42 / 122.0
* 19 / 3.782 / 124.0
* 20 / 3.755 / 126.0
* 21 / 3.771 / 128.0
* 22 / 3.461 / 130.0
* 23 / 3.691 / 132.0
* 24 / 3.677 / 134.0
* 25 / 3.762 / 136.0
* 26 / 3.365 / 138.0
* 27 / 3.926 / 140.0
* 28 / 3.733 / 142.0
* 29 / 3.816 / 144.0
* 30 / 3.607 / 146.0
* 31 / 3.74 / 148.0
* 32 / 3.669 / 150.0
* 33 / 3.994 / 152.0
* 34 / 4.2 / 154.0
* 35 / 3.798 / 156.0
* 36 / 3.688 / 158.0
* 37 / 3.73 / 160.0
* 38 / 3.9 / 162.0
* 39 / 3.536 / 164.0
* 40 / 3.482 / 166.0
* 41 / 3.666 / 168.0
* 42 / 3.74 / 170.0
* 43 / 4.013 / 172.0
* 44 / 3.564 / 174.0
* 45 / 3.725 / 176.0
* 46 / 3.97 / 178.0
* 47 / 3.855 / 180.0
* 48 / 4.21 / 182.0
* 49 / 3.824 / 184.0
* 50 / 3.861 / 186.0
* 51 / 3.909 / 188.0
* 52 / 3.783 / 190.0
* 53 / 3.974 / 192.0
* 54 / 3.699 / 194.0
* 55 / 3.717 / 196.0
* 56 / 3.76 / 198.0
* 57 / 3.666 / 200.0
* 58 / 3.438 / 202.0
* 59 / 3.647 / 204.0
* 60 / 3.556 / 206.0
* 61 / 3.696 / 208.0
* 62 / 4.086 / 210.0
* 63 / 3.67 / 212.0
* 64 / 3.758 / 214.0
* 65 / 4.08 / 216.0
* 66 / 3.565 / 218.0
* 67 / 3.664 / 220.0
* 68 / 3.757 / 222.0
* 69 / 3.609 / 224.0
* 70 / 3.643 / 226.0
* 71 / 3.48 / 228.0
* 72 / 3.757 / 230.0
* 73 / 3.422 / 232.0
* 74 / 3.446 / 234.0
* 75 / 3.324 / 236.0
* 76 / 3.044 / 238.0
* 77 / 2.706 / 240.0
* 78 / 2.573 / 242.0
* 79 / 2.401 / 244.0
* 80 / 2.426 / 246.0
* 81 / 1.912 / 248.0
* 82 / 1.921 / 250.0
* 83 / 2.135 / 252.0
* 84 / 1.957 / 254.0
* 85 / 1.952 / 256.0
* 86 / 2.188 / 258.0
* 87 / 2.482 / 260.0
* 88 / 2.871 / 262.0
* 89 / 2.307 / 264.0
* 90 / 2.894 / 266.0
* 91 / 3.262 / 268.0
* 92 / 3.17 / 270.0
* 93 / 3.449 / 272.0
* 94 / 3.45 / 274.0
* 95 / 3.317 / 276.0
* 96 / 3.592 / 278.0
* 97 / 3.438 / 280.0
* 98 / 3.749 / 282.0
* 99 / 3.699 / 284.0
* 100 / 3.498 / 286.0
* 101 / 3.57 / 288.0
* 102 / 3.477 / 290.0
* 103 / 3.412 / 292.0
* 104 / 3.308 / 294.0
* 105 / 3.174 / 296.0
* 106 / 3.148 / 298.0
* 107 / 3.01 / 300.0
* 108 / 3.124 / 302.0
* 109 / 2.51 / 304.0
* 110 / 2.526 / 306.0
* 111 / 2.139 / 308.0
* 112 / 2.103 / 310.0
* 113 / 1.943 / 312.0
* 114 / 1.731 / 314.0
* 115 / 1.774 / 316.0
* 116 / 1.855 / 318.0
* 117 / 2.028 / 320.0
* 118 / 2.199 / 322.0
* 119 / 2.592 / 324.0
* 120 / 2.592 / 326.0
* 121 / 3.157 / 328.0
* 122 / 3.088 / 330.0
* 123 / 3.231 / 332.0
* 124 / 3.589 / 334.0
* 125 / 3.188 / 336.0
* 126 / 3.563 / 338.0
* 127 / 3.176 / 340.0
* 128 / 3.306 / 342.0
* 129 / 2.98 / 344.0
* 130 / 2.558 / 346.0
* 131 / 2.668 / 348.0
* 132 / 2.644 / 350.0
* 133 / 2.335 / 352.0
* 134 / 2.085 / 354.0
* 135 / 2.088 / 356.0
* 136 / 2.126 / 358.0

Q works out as 3.45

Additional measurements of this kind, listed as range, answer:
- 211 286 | 3.09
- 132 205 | 3.77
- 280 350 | 2.88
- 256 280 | 2.97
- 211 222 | 3.75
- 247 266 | 2.23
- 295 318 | 2.44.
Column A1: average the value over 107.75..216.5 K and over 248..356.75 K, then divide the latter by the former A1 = 0.74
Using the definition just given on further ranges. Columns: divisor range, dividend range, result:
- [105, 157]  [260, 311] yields 0.83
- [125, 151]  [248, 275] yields 0.70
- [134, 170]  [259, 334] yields 0.77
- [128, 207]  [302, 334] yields 0.65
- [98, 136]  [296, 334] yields 0.67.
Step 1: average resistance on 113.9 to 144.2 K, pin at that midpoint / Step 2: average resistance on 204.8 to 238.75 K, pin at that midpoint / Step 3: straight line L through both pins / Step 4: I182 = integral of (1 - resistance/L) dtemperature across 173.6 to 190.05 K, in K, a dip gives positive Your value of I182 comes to -0.9 K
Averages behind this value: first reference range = 3.72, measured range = 3.87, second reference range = 3.63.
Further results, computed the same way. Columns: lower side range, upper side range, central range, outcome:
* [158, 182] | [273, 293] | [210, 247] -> 2.7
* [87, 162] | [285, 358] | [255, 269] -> 2.3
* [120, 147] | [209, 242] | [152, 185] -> -1.8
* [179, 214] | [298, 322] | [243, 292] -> -1.6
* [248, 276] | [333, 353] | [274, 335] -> -1.9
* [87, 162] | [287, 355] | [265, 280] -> -1.5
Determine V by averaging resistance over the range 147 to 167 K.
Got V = 3.77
